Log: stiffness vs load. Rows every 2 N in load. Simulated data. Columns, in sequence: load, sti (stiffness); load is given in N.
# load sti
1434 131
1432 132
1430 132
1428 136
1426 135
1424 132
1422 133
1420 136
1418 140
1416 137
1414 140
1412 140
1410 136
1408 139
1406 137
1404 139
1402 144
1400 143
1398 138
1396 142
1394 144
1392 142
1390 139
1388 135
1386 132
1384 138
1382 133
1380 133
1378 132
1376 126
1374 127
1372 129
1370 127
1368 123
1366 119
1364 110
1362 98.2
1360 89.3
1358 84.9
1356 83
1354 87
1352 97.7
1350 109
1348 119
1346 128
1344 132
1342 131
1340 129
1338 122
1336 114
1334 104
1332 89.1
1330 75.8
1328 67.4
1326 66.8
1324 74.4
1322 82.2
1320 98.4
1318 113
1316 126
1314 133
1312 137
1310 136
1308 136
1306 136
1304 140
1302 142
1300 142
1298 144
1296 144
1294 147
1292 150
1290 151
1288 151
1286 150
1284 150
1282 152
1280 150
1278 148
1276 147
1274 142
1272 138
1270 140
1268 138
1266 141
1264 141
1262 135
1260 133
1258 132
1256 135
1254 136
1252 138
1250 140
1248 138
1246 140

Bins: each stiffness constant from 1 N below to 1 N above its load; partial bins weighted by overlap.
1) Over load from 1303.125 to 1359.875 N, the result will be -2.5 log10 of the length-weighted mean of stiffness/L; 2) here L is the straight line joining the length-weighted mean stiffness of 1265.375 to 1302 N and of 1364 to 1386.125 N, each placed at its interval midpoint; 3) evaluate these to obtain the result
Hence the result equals 0.249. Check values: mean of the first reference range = 146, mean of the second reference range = 128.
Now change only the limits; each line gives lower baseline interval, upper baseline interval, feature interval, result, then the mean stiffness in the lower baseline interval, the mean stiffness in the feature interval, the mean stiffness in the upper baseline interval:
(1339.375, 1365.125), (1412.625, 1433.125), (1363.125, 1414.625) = -0.10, 107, 134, 135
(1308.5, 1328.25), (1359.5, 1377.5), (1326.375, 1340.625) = 0.12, 106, 98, 118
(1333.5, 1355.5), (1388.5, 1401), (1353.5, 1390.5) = 0.10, 115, 118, 141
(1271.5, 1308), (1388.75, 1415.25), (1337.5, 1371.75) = 0.27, 146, 111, 140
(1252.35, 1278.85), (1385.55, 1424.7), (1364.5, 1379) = 0.11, 139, 126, 139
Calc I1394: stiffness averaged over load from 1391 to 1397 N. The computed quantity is 143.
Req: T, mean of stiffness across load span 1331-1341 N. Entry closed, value 112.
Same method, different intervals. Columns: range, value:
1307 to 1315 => 136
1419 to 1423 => 134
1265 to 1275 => 140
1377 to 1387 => 134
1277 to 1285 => 150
